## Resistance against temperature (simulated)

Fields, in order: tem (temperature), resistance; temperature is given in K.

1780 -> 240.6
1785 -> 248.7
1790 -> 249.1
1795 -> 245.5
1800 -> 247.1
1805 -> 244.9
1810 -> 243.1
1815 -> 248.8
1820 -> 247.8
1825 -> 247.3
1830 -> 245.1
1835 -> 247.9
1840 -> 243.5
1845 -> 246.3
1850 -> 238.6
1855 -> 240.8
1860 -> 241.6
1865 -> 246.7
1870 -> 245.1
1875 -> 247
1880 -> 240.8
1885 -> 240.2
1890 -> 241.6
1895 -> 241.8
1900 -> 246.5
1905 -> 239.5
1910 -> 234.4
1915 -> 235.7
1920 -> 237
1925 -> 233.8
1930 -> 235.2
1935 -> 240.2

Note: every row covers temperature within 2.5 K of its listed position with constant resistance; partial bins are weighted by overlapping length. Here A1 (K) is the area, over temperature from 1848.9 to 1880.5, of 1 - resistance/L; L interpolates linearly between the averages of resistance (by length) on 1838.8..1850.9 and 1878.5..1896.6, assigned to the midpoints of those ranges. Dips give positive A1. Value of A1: -0.1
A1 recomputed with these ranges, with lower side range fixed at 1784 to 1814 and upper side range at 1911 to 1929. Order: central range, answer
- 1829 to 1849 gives -0.2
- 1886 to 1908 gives -0.4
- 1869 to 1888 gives -0.3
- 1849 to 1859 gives 0.1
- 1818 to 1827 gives -0.1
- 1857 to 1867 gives -0.1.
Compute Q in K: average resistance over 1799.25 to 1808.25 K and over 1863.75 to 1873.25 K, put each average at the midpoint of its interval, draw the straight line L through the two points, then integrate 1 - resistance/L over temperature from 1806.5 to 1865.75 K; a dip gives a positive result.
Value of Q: 0.24 K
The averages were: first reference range 246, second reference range 246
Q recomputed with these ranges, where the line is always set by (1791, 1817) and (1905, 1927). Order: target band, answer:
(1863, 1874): -0.3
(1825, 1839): -0.2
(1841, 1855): 0.0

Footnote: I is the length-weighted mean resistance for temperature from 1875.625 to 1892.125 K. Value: 242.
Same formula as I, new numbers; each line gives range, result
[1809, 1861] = 245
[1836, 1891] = 243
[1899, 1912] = 240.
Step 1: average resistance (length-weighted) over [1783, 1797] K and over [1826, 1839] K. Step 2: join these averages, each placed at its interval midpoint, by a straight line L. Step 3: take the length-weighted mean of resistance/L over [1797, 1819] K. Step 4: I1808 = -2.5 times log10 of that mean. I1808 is 0.00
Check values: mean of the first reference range 248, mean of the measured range 246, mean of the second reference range 246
